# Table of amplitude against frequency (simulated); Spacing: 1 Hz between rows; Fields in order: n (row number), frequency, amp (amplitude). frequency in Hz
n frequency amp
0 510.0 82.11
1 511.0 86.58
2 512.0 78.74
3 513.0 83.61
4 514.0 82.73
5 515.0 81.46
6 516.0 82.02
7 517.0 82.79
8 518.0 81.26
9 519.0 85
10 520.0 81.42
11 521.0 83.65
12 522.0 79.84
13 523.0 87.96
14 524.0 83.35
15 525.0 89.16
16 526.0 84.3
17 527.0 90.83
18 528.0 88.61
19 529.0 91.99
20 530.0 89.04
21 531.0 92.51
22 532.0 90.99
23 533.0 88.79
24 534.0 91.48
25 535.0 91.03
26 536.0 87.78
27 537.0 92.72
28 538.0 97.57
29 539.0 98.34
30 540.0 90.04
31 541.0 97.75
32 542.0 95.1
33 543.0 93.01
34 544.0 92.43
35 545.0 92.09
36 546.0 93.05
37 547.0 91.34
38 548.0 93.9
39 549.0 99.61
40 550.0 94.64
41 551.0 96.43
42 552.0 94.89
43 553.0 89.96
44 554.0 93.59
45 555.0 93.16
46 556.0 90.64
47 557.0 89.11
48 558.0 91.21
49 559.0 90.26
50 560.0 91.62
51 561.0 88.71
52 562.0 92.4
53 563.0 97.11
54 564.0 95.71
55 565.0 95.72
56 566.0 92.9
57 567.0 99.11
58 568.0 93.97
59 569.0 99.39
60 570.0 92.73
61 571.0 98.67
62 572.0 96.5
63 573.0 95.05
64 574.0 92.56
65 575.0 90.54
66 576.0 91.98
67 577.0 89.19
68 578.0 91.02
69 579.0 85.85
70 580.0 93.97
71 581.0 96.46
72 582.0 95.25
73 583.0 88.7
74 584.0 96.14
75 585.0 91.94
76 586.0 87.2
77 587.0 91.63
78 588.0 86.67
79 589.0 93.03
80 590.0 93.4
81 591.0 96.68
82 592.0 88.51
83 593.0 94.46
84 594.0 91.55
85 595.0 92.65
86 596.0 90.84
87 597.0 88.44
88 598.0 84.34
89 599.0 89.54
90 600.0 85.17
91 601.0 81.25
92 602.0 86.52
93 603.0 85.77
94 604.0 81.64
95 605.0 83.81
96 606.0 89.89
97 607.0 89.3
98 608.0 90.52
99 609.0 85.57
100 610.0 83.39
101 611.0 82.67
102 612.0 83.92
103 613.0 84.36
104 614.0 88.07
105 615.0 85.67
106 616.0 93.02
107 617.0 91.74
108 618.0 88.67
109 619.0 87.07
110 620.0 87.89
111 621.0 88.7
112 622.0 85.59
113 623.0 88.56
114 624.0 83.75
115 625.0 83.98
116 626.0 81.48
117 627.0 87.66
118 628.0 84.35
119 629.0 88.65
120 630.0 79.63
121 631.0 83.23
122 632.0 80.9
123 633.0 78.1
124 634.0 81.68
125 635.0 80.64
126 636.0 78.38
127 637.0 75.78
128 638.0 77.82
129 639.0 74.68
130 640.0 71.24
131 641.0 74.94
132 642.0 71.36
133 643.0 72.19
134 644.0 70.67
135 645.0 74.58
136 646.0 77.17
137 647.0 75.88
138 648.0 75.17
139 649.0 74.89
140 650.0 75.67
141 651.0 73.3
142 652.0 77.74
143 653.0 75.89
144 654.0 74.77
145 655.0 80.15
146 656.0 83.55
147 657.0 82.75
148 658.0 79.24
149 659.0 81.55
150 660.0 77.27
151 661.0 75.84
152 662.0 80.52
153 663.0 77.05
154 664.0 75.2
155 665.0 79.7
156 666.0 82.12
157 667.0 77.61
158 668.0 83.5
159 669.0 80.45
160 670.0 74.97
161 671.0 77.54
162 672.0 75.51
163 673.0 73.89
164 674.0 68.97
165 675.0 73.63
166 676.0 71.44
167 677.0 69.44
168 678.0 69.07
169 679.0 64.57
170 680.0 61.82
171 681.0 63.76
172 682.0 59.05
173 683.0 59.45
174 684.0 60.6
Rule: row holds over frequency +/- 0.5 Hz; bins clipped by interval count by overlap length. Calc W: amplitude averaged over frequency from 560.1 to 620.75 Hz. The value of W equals 90.4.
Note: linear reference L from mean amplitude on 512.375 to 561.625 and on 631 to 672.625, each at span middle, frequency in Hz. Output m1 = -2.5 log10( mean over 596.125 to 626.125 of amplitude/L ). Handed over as -0.06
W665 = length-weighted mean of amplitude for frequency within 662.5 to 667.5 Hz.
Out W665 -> 78.3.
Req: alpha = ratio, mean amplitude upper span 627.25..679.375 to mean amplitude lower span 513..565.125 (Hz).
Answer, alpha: 0.85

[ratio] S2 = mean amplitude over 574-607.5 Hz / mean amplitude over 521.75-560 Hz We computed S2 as 1.0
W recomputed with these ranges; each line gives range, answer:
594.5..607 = 86.8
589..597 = 92.4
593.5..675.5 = 81.4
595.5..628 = 86.5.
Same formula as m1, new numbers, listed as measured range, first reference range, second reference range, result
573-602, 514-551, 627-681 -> -0.09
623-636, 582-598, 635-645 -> -0.07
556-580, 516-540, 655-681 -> -0.10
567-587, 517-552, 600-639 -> -0.07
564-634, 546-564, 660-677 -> -0.03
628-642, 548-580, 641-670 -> 0.03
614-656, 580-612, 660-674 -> 0.03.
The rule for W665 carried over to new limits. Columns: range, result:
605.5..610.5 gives 87.7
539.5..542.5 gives 94.3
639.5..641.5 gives 73.1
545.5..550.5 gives 94.5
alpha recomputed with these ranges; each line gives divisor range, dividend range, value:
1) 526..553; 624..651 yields 0.84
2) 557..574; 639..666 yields 0.81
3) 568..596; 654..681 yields 0.82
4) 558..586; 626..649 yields 0.84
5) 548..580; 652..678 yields 0.83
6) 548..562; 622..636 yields 0.90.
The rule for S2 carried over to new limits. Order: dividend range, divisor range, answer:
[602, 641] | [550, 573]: 0.90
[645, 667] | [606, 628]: 0.90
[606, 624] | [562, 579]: 0.93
